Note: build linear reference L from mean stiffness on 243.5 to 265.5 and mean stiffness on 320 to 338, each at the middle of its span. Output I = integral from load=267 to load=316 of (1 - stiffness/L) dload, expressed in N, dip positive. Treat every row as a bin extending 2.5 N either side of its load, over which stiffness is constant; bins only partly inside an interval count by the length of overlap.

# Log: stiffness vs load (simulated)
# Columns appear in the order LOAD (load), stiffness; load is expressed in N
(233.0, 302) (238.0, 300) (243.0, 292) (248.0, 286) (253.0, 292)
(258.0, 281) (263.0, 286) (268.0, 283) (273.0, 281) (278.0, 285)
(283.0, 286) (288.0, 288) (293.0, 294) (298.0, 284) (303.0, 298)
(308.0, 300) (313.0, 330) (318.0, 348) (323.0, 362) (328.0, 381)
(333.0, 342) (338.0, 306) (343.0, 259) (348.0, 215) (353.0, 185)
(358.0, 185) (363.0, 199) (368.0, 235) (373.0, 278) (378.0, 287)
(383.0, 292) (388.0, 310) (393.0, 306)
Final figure 4.0 N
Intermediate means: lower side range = 287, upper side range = 354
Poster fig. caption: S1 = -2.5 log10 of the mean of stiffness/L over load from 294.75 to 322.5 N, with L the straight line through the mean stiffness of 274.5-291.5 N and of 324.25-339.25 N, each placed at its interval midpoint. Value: 0.01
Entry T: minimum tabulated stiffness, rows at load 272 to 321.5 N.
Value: 281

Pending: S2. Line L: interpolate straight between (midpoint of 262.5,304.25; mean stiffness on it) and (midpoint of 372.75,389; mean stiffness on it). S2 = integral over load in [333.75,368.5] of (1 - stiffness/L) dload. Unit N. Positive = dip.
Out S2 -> 7.0 N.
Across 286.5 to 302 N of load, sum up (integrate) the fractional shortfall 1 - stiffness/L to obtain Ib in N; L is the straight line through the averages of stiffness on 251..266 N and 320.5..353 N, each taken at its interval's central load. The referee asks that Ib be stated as 0.18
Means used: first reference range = 286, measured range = 290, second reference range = 301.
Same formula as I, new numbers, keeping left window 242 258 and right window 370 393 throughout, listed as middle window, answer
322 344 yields -3.18 N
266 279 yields 0.28 N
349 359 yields 3.49 N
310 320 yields -1.60 N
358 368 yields 2.99 N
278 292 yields 0.10 N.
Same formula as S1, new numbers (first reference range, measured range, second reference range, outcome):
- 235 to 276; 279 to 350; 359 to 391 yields -0.12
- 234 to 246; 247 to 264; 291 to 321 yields 0.05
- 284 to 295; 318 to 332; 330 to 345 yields -0.20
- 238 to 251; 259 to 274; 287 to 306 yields 0.03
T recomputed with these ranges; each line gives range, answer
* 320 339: 306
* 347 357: 185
